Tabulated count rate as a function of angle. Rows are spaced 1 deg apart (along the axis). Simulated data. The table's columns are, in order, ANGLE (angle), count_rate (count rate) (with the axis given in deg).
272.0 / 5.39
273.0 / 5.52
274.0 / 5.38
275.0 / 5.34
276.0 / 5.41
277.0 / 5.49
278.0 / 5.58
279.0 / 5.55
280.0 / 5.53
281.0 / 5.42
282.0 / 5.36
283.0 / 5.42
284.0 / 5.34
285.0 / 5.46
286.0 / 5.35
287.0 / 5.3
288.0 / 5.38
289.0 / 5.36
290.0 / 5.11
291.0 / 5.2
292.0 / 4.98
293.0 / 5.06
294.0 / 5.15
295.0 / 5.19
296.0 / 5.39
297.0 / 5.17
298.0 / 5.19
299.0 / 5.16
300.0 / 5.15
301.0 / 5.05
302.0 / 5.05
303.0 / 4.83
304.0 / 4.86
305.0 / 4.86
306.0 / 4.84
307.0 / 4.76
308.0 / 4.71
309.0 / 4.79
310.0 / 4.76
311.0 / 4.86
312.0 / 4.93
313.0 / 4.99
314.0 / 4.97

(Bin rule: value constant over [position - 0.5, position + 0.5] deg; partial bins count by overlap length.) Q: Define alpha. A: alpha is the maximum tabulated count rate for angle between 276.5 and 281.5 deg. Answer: 5.58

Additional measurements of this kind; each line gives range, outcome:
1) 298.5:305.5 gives 5.16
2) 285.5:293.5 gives 5.38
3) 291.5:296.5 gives 5.39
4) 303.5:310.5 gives 4.86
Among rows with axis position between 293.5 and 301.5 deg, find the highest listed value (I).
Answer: 5.39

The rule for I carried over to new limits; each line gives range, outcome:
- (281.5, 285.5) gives 5.46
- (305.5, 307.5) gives 4.84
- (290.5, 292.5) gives 5.2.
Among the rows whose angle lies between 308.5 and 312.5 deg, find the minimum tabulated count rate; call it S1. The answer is 4.76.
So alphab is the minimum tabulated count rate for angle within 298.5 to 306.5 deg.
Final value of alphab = 4.83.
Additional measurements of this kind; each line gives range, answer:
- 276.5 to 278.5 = 5.49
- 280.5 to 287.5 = 5.3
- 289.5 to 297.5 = 4.98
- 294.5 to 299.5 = 5.16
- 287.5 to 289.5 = 5.36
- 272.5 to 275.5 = 5.34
